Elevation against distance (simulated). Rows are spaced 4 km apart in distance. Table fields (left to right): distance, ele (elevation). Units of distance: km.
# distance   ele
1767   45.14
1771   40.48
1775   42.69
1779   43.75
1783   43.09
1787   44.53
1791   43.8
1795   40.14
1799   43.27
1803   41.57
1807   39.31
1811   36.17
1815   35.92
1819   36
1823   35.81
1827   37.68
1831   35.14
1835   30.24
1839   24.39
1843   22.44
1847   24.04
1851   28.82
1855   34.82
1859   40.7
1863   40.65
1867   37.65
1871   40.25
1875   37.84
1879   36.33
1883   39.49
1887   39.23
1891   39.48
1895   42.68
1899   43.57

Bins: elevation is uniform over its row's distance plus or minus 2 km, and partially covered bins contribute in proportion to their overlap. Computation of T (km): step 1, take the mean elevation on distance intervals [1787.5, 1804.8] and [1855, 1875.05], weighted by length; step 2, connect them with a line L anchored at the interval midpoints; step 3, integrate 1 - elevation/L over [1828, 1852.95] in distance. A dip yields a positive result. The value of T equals 7.68 km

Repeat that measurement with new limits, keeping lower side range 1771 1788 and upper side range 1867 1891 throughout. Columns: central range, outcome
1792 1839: 5.16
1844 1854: 3.27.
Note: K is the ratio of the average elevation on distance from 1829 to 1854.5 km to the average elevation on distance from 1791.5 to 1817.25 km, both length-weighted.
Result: 0.7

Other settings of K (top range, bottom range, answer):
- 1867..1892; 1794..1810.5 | 0.95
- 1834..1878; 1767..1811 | 0.78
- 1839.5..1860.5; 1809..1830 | 0.81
